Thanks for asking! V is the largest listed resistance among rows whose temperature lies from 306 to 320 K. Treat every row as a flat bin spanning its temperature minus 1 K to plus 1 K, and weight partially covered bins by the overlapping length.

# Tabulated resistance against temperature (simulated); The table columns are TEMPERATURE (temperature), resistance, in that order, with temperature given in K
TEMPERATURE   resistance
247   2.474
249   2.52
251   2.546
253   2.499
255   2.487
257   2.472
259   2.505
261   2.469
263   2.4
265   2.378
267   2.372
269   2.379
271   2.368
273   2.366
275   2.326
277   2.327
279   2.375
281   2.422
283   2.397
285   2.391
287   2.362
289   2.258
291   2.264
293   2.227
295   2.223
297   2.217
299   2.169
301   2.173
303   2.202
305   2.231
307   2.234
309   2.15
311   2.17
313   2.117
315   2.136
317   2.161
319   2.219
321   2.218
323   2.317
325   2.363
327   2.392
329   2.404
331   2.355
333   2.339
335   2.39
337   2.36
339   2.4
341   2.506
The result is 2.234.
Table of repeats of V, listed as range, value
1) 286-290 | 2.362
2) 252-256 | 2.499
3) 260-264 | 2.469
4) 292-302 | 2.227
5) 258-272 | 2.505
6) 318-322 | 2.219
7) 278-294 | 2.422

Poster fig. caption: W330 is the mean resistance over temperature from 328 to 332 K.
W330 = 2.38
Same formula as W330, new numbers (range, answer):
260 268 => 2.4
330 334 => 2.35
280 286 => 2.4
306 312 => 2.18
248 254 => 2.52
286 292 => 2.29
